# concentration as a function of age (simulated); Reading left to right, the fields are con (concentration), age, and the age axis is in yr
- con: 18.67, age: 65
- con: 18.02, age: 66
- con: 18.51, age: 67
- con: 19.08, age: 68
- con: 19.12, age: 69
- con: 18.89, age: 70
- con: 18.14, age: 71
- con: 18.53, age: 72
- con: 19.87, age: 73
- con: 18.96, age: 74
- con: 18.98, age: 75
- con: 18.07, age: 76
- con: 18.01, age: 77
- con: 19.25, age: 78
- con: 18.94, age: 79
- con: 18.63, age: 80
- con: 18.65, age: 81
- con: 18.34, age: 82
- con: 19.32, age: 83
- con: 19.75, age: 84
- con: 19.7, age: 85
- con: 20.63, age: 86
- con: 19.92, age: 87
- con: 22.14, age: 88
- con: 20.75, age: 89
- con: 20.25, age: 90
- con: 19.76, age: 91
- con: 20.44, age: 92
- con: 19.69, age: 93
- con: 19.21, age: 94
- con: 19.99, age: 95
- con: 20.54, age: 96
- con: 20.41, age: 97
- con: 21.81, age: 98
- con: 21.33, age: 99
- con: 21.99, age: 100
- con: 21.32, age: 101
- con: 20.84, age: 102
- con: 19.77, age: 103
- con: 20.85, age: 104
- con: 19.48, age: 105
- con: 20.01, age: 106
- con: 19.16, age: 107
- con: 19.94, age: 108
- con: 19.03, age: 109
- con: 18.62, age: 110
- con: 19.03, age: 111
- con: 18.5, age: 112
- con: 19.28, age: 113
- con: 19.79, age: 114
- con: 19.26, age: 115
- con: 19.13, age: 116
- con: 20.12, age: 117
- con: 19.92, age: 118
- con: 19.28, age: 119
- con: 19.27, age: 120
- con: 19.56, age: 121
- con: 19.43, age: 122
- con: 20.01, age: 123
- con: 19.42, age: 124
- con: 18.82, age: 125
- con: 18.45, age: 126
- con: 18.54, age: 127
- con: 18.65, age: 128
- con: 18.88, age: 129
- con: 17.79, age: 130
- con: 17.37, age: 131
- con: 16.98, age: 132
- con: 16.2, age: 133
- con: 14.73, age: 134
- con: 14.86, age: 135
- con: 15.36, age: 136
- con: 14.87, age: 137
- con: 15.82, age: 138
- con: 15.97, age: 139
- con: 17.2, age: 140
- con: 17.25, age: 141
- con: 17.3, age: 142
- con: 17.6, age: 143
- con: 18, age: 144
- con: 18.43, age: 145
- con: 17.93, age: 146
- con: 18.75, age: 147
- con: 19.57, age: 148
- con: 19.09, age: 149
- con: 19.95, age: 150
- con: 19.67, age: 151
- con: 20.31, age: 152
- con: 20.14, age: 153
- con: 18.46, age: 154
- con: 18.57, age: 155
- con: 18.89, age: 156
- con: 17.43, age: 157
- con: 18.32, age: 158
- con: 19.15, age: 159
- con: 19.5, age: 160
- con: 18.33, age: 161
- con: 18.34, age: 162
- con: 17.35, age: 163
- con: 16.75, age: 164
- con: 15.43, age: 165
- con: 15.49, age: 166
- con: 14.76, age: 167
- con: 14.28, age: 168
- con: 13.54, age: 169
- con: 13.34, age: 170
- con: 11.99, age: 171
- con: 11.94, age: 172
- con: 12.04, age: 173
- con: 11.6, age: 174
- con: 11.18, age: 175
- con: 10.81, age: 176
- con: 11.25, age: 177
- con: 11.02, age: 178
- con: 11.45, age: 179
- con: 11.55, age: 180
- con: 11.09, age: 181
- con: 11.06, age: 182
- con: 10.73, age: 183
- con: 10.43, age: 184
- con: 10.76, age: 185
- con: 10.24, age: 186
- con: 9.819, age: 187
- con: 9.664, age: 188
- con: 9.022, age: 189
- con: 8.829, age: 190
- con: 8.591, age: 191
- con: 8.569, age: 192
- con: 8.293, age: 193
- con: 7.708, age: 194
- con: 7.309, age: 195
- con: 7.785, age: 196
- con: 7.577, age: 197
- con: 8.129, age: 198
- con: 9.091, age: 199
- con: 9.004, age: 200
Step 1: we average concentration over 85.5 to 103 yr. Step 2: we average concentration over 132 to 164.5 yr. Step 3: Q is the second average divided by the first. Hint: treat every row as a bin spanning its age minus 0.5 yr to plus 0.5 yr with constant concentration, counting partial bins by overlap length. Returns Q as 0.9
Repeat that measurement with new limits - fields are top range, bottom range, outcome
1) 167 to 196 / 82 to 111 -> 0.53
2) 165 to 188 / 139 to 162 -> 0.64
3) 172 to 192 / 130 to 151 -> 0.61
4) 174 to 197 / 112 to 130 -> 0.51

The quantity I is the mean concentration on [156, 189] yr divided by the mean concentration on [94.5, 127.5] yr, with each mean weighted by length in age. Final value 0.68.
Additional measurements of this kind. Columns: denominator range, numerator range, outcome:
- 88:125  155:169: 0.86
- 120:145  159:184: 0.78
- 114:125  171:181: 0.59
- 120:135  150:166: 1.01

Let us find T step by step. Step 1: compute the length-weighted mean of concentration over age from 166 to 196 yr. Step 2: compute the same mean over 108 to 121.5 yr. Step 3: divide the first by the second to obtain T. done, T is 0.6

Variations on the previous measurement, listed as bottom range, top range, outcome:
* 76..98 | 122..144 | 0.88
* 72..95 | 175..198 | 0.50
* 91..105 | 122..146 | 0.85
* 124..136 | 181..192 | 0.57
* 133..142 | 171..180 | 0.72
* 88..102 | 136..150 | 0.85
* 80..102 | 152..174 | 0.81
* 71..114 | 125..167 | 0.90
